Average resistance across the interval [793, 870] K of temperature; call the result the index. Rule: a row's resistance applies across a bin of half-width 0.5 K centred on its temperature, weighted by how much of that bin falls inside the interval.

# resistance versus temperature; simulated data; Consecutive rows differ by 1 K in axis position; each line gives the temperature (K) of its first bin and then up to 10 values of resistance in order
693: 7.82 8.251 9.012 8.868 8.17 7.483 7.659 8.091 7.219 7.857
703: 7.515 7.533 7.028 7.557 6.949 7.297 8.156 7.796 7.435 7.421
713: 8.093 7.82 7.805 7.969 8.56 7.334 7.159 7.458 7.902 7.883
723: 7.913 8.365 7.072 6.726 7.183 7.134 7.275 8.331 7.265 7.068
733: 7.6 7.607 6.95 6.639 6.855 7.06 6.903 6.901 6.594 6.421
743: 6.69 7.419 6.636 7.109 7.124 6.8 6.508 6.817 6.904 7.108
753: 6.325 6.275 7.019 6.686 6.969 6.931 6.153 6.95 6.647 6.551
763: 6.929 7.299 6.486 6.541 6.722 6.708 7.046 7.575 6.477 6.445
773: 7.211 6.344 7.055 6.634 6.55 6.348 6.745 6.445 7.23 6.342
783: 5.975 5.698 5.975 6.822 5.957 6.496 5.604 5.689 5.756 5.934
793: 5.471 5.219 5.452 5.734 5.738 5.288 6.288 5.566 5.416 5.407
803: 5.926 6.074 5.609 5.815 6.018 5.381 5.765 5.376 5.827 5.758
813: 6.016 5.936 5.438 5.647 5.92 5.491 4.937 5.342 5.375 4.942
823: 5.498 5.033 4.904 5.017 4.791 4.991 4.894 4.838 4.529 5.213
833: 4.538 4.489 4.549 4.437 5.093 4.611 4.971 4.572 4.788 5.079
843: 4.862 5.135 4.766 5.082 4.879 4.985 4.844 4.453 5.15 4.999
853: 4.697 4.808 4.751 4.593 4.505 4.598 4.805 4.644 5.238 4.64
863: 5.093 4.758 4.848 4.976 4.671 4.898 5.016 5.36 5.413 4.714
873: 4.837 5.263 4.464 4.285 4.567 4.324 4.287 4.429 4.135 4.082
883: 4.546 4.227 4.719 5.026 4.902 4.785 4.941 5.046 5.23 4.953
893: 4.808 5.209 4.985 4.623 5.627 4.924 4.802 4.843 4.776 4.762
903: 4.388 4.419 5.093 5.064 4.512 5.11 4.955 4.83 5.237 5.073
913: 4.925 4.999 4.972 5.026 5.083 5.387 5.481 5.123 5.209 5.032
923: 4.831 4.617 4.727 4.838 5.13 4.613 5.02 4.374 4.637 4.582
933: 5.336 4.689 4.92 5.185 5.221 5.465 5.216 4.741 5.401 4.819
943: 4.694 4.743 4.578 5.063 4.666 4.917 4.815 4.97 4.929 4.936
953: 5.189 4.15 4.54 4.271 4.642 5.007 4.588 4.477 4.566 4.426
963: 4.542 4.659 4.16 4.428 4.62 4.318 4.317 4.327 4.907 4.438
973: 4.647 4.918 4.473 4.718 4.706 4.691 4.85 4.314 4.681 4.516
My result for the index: 5.14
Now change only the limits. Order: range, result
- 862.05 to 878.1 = 4.85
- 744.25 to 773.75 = 6.79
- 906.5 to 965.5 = 4.86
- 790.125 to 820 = 5.66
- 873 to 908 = 4.74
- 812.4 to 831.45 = 5.24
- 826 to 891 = 4.78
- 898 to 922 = 4.96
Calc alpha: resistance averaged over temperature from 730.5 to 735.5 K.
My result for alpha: 7.3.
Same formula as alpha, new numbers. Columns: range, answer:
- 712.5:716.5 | 7.92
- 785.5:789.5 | 6.22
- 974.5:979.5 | 4.69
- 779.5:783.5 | 6.5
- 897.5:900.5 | 4.86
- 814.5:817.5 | 5.67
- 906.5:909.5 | 4.86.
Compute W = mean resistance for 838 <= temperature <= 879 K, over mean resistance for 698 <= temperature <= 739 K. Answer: 0.64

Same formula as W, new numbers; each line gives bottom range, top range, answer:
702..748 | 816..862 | 0.67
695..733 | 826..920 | 0.63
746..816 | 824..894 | 0.76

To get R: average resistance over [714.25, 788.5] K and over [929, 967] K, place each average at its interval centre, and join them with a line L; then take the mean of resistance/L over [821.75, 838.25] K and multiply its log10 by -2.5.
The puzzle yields 0.25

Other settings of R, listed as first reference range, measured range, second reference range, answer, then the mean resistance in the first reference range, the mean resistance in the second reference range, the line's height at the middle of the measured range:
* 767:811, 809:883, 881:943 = 0.13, 6.11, 4.91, 5.56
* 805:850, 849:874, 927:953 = 0.05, 5.14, 4.91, 5.07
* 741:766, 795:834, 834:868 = 0.03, 6.77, 4.81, 5.55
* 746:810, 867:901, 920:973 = 0.12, 6.33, 4.76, 5.34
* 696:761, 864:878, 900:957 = 0.15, 7.28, 4.9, 5.58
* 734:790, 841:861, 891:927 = 0.17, 6.68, 4.96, 5.64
